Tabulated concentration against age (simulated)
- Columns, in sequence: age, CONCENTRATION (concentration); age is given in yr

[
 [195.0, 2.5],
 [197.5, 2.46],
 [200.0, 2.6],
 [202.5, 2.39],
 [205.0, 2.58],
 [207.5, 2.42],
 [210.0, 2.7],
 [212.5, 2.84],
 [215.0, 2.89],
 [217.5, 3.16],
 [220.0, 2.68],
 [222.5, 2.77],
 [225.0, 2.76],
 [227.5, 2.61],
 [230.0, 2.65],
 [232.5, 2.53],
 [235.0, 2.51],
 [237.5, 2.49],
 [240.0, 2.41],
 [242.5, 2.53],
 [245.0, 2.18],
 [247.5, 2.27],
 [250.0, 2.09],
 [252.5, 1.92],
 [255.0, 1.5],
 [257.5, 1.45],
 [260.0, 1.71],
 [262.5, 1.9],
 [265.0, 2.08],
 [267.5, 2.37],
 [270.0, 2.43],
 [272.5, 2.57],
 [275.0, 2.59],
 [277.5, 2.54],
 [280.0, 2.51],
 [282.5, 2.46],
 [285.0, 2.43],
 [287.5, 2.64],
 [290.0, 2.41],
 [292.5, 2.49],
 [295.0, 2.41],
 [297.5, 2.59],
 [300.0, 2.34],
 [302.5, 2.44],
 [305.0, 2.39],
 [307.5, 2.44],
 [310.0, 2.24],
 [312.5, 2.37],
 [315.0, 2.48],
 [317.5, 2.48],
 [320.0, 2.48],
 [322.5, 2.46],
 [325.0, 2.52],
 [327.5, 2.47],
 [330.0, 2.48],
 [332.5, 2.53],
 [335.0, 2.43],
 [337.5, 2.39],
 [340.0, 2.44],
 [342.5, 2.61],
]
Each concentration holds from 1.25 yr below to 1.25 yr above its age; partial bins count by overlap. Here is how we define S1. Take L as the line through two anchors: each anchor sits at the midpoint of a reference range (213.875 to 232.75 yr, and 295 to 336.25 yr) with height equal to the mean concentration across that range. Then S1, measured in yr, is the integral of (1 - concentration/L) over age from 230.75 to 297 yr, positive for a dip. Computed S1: 8.3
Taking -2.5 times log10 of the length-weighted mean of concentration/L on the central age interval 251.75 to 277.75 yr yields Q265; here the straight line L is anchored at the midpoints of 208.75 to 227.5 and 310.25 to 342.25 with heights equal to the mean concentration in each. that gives 0.26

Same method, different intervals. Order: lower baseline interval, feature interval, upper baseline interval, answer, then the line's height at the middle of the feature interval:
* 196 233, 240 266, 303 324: 0.28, 2.57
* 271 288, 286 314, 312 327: 0.03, 2.5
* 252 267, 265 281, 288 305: -0.21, 2.03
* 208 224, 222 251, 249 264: -0.09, 2.28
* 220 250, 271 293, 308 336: -0.02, 2.48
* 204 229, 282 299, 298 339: 0.01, 2.52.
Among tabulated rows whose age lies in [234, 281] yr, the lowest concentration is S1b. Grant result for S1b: 1.45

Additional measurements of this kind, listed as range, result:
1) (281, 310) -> 2.24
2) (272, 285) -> 2.43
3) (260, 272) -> 1.71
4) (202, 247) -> 2.18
